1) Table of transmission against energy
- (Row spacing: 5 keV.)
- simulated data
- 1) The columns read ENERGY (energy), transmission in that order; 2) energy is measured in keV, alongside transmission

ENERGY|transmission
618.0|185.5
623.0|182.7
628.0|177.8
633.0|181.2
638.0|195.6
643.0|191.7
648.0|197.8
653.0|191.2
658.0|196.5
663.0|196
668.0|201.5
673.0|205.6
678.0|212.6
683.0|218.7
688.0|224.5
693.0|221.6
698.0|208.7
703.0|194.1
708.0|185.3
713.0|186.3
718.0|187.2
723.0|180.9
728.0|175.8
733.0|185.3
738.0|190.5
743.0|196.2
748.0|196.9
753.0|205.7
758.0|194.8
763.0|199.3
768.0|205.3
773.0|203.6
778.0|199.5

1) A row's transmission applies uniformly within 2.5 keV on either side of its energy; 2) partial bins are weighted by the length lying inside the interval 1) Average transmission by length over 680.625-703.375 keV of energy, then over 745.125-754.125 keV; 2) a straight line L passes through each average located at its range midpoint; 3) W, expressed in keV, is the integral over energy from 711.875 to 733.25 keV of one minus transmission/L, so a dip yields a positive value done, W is 2.6 keV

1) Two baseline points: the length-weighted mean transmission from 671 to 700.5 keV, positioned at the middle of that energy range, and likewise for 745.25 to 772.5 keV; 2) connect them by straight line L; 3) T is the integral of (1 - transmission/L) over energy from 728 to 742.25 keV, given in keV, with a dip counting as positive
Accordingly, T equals 1.3 keV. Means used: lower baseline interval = 215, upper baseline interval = 201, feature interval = 187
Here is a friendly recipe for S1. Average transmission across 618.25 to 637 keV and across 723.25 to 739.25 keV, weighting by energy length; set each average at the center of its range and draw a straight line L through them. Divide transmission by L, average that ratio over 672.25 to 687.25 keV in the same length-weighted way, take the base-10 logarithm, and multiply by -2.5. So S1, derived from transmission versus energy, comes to -0.17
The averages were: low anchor 182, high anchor 183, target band 215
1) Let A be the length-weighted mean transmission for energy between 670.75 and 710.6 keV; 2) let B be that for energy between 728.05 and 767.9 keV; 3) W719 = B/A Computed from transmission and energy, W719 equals 0.9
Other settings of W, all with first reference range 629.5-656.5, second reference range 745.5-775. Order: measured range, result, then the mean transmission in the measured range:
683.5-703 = -2.0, 215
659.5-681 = -1.2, 204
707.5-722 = 0.8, 186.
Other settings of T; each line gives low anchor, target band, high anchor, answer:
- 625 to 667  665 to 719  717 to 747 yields -4.54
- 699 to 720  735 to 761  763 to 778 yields 0.17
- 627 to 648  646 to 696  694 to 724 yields -4.28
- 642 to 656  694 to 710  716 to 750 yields -0.75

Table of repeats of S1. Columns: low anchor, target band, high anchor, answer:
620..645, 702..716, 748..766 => 0.036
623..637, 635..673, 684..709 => -0.026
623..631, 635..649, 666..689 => -0.028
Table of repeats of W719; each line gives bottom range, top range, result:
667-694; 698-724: 0.88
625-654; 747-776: 1.06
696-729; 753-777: 1.07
